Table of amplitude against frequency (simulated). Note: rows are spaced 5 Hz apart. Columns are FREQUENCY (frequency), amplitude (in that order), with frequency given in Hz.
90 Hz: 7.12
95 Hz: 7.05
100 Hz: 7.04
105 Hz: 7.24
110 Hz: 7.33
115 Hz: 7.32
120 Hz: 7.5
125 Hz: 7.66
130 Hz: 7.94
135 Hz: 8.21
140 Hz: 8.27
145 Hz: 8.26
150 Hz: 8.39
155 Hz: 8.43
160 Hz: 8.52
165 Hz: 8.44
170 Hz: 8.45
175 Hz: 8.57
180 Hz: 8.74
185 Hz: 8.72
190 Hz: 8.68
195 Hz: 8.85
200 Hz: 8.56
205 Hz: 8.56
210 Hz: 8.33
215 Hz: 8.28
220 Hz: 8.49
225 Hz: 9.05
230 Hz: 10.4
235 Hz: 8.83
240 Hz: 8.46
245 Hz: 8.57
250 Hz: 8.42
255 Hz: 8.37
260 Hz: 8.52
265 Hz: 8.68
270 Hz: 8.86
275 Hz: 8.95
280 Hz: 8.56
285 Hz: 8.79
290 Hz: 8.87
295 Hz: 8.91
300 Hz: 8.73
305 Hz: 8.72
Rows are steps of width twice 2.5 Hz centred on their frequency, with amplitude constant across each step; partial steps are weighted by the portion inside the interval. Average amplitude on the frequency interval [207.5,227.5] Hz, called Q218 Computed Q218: 8.54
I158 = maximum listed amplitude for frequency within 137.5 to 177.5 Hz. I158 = 8.57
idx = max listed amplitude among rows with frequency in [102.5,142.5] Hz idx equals 8.27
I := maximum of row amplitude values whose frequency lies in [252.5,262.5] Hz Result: 8.52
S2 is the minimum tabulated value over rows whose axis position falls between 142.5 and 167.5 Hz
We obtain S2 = 8.26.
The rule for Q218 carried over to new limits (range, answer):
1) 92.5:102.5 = 7.04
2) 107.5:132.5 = 7.55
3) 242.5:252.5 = 8.5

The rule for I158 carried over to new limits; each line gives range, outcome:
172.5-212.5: 8.85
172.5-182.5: 8.74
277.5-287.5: 8.79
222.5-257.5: 10.4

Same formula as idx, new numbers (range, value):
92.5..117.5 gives 7.33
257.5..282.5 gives 8.95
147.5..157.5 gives 8.43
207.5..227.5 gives 9.05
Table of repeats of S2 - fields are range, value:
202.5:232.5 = 8.28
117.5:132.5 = 7.5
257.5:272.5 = 8.52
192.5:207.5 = 8.56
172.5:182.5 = 8.57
